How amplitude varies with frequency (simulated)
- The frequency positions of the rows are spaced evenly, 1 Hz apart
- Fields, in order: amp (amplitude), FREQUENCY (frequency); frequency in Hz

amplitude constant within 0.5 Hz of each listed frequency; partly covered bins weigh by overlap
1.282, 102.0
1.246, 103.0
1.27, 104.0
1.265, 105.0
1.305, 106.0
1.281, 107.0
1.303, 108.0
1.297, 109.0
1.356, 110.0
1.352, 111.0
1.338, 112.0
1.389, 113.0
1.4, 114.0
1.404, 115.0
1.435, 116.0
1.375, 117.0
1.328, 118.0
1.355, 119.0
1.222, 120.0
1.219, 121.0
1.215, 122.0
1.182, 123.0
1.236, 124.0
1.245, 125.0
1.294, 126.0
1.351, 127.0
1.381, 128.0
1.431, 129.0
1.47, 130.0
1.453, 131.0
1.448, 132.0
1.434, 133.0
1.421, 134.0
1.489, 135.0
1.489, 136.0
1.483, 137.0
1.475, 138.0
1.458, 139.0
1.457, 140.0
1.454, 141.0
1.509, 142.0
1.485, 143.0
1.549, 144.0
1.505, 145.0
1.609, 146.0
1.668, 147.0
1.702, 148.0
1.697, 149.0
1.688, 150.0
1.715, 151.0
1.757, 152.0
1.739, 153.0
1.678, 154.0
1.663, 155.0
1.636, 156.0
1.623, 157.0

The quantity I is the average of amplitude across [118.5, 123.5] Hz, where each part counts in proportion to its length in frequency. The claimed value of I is 1.24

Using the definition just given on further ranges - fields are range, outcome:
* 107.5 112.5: 1.33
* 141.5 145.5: 1.51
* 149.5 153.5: 1.72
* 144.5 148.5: 1.62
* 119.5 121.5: 1.22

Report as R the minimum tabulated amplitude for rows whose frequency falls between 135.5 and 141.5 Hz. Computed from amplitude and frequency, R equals 1.454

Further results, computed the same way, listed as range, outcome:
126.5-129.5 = 1.351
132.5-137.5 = 1.421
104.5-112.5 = 1.265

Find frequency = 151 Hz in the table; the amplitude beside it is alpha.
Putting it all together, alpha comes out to 1.715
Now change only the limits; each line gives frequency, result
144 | 1.549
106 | 1.305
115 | 1.404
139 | 1.458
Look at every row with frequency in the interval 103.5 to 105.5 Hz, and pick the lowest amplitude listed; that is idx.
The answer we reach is 1.265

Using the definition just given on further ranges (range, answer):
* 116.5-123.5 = 1.182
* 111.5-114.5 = 1.338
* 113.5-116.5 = 1.4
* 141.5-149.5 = 1.485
